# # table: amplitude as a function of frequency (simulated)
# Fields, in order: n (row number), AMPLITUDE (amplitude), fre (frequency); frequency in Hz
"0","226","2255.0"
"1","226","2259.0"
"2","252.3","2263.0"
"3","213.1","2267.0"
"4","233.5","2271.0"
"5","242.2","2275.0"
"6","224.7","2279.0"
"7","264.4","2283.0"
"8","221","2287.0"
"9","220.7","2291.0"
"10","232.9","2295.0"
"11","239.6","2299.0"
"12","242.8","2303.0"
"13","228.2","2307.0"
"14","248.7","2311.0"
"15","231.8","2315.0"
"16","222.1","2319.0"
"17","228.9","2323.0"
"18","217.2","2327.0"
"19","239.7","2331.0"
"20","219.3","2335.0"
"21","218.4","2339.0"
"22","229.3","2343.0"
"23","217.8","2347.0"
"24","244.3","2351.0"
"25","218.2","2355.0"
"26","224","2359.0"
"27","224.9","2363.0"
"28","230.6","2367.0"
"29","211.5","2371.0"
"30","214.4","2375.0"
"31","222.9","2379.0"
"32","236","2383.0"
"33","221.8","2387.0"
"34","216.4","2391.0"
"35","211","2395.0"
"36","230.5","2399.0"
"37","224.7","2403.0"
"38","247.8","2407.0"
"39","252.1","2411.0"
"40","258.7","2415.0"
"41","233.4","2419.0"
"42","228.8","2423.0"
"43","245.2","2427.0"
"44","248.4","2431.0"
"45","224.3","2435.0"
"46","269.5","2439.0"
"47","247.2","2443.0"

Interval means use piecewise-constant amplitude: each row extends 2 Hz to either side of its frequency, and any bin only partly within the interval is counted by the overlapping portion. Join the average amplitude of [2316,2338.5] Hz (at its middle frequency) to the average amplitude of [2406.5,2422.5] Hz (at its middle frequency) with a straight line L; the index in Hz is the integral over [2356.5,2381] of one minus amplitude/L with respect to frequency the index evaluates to 1.4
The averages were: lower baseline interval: 225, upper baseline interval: 246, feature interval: 221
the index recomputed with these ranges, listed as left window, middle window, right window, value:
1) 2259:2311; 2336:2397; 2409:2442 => 4.58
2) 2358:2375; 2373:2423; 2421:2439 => 0.07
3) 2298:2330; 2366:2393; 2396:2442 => 1.87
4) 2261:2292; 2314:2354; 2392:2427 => 1.45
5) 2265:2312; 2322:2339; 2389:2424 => 0.64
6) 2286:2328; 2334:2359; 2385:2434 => 0.82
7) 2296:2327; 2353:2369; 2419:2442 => 0.86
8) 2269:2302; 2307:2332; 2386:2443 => 0.52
